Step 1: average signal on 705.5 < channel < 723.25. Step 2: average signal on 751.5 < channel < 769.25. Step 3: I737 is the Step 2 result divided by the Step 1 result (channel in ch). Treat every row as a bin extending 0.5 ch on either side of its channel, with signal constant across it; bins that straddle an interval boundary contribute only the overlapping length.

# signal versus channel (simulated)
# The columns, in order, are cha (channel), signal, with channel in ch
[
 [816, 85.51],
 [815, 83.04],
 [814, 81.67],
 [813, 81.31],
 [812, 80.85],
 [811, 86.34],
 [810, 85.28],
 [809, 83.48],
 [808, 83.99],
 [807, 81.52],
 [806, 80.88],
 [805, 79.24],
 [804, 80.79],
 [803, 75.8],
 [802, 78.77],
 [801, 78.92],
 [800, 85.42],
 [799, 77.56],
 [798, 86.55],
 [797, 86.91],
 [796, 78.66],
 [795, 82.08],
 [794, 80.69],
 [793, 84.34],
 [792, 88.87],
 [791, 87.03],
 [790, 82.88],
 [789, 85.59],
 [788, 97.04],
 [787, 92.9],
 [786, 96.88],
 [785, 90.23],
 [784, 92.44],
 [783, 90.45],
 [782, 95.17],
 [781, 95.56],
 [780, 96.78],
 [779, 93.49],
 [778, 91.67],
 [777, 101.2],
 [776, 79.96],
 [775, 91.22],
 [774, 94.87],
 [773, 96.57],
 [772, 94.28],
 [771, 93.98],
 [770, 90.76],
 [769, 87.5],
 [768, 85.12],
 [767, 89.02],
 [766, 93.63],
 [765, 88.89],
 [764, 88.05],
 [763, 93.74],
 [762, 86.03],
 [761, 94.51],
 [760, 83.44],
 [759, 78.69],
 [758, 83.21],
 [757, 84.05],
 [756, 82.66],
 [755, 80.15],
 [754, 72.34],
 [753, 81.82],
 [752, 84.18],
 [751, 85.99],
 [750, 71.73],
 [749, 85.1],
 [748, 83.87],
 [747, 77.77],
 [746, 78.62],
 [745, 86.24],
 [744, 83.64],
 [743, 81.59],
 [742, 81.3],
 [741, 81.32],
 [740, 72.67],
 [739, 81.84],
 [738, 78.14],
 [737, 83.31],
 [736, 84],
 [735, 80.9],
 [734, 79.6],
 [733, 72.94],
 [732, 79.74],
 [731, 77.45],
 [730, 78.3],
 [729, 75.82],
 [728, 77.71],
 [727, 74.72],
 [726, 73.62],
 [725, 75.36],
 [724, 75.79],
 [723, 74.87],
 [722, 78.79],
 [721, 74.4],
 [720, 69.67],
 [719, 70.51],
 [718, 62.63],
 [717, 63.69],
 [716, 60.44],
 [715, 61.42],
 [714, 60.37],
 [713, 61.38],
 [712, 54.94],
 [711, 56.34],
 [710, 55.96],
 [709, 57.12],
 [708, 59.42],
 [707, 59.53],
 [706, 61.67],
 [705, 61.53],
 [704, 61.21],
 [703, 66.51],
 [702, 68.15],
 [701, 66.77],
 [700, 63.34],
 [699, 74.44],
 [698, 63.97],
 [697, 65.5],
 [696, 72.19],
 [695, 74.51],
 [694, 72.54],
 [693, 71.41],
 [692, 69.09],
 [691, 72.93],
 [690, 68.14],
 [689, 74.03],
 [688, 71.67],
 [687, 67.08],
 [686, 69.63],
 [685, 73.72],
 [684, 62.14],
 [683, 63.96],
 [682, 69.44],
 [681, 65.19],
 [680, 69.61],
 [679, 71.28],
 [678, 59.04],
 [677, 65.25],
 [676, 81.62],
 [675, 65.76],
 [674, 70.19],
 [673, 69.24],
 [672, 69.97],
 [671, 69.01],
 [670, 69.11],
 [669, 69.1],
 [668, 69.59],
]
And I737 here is 1.3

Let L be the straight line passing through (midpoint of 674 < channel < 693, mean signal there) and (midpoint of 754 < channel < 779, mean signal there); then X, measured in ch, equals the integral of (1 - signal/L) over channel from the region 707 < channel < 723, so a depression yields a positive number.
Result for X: 2.7 ch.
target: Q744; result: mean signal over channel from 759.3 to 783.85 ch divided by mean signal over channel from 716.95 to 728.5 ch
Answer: 1.25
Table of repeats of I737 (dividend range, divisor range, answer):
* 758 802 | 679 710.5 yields 1.33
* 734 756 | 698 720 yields 1.29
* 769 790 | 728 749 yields 1.16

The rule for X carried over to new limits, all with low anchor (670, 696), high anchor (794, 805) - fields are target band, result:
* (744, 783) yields -5.0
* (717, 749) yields -1.3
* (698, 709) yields 1.2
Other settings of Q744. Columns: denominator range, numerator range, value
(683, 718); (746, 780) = 1.33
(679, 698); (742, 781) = 1.25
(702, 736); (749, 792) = 1.29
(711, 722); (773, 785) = 1.45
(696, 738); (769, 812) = 1.27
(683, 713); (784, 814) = 1.28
